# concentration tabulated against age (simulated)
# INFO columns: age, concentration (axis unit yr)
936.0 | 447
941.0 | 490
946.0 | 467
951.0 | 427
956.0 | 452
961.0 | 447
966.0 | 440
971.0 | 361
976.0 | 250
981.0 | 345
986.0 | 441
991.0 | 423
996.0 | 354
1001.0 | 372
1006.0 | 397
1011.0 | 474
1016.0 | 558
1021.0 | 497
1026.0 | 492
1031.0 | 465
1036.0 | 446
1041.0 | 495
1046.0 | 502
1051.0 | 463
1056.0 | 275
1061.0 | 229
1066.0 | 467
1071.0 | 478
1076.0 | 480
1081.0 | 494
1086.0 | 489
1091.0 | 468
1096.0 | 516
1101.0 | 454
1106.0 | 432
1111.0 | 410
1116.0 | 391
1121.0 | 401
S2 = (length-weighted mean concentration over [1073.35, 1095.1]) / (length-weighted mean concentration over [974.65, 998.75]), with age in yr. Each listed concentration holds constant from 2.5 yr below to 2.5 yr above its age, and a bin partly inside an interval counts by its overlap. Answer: 1.32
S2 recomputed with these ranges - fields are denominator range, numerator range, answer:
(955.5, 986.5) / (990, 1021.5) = 1.14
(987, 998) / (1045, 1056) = 1.09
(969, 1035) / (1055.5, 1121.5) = 1.03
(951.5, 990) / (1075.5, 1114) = 1.18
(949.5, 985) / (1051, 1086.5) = 1.06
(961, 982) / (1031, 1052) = 1.32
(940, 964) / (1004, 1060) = 1.00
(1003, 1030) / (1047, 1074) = 0.81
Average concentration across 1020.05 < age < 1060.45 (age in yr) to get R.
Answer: 442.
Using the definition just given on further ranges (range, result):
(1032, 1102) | 447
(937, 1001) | 408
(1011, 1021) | 522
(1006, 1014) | 455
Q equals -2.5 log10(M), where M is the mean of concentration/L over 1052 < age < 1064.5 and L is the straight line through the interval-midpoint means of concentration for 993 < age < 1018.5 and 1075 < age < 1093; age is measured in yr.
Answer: 0.498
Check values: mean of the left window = 431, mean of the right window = 483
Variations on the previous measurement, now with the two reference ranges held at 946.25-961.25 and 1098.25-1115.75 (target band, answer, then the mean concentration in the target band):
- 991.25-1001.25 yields 0.176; 374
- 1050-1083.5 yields 0.057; 410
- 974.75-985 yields 0.336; 324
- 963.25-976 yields 0.191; 372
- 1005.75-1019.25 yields -0.122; 491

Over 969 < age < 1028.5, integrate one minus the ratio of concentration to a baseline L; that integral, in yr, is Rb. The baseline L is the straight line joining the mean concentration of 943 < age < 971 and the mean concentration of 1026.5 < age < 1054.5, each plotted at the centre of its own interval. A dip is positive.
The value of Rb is 5.33 yr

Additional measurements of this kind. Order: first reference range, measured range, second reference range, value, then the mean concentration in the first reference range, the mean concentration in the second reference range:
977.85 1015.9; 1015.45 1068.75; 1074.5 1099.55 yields 0.68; 408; 488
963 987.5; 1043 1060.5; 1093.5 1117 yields 0.70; 366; 444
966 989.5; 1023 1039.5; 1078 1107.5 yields -2.18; 362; 477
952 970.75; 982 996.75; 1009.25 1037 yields 1.74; 435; 491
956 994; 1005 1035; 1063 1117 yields -4.63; 391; 462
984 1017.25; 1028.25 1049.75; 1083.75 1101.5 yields -1.22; 426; 485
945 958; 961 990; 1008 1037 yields 5.26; 446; 489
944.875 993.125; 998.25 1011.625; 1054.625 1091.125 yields 0.19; 403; 424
